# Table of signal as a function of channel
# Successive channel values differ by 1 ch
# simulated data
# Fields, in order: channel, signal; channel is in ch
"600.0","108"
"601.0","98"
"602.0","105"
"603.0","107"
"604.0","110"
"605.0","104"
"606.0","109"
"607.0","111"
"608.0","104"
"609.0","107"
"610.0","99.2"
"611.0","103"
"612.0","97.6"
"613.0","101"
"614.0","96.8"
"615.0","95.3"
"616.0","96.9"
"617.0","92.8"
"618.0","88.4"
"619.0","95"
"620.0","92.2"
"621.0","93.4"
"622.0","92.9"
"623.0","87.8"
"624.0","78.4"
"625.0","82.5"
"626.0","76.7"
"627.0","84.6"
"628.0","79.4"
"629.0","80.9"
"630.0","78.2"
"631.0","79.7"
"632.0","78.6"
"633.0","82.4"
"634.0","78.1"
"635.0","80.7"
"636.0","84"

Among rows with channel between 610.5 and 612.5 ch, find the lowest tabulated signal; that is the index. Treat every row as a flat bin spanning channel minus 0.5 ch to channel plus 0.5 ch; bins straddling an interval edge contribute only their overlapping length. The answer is 97.6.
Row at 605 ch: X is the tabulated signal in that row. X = 104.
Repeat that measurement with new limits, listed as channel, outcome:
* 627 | 84.6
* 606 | 109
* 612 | 97.6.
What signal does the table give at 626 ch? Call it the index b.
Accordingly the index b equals 76.7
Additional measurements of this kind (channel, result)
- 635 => 80.7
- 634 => 78.1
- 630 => 78.2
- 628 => 79.4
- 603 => 107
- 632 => 78.6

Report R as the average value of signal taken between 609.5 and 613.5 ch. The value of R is 100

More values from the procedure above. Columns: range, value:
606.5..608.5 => 108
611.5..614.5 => 98.5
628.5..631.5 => 79.6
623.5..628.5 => 80.3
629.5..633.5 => 79.7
